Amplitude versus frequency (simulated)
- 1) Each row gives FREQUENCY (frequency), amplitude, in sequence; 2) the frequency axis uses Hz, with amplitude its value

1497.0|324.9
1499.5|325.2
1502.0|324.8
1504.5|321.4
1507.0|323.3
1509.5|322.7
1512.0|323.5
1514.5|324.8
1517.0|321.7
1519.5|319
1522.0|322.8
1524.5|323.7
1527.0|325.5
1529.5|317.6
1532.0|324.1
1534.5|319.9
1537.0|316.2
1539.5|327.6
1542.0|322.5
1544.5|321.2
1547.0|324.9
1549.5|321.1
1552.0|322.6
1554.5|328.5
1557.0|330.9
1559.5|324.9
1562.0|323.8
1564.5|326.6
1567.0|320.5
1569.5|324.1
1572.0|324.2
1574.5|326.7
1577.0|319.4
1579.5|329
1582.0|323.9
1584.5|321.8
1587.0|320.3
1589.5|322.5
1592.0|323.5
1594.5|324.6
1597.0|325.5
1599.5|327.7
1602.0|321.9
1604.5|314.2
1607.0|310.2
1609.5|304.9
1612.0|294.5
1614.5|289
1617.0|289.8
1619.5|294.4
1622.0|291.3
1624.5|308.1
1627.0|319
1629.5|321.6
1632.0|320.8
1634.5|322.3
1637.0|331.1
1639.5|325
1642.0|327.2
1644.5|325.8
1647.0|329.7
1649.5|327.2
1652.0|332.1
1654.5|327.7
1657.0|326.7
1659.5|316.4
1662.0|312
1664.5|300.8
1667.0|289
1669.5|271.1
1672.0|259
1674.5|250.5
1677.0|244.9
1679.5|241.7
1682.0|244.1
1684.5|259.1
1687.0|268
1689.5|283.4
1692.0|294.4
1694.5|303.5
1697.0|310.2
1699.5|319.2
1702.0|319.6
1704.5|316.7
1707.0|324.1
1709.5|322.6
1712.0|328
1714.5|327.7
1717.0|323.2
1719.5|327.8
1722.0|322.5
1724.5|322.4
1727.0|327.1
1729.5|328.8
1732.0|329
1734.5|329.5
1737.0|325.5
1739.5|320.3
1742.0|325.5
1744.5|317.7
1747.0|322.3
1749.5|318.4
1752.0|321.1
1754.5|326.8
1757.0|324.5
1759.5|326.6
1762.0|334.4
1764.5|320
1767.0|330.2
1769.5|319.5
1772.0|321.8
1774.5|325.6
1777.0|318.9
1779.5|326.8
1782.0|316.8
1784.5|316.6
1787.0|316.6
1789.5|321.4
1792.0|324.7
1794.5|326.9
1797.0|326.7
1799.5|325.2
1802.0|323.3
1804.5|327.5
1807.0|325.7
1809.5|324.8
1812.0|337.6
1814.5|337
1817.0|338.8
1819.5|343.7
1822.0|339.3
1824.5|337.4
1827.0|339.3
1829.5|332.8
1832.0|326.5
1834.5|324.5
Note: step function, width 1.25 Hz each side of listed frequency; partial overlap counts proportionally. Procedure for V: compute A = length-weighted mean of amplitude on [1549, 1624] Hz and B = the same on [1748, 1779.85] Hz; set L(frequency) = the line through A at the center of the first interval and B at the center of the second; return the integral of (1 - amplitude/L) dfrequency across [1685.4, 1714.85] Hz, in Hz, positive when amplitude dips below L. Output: 1.2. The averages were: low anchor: 317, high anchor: 324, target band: 309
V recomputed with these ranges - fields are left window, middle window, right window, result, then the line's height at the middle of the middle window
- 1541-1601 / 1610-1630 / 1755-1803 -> 1.5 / 324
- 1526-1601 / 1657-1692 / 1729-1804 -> 5.3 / 324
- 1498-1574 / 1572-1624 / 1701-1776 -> 1.6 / 324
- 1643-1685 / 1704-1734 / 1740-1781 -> -1.5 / 310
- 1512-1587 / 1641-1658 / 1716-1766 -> -0.2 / 324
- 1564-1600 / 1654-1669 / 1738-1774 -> 0.7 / 324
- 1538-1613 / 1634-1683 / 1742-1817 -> 3.5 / 323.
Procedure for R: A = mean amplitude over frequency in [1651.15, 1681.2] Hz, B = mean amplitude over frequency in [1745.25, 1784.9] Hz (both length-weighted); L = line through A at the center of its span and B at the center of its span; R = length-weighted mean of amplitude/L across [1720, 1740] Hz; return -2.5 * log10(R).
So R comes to -0.052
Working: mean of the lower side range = 288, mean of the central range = 326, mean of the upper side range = 323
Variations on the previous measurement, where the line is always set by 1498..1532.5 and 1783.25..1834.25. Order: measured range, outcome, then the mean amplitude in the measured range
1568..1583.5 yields -0.001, 324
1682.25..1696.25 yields 0.168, 280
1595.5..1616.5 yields 0.050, 310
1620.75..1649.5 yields 0.017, 320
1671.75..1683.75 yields 0.300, 248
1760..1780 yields 0.013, 325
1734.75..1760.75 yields 0.017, 323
